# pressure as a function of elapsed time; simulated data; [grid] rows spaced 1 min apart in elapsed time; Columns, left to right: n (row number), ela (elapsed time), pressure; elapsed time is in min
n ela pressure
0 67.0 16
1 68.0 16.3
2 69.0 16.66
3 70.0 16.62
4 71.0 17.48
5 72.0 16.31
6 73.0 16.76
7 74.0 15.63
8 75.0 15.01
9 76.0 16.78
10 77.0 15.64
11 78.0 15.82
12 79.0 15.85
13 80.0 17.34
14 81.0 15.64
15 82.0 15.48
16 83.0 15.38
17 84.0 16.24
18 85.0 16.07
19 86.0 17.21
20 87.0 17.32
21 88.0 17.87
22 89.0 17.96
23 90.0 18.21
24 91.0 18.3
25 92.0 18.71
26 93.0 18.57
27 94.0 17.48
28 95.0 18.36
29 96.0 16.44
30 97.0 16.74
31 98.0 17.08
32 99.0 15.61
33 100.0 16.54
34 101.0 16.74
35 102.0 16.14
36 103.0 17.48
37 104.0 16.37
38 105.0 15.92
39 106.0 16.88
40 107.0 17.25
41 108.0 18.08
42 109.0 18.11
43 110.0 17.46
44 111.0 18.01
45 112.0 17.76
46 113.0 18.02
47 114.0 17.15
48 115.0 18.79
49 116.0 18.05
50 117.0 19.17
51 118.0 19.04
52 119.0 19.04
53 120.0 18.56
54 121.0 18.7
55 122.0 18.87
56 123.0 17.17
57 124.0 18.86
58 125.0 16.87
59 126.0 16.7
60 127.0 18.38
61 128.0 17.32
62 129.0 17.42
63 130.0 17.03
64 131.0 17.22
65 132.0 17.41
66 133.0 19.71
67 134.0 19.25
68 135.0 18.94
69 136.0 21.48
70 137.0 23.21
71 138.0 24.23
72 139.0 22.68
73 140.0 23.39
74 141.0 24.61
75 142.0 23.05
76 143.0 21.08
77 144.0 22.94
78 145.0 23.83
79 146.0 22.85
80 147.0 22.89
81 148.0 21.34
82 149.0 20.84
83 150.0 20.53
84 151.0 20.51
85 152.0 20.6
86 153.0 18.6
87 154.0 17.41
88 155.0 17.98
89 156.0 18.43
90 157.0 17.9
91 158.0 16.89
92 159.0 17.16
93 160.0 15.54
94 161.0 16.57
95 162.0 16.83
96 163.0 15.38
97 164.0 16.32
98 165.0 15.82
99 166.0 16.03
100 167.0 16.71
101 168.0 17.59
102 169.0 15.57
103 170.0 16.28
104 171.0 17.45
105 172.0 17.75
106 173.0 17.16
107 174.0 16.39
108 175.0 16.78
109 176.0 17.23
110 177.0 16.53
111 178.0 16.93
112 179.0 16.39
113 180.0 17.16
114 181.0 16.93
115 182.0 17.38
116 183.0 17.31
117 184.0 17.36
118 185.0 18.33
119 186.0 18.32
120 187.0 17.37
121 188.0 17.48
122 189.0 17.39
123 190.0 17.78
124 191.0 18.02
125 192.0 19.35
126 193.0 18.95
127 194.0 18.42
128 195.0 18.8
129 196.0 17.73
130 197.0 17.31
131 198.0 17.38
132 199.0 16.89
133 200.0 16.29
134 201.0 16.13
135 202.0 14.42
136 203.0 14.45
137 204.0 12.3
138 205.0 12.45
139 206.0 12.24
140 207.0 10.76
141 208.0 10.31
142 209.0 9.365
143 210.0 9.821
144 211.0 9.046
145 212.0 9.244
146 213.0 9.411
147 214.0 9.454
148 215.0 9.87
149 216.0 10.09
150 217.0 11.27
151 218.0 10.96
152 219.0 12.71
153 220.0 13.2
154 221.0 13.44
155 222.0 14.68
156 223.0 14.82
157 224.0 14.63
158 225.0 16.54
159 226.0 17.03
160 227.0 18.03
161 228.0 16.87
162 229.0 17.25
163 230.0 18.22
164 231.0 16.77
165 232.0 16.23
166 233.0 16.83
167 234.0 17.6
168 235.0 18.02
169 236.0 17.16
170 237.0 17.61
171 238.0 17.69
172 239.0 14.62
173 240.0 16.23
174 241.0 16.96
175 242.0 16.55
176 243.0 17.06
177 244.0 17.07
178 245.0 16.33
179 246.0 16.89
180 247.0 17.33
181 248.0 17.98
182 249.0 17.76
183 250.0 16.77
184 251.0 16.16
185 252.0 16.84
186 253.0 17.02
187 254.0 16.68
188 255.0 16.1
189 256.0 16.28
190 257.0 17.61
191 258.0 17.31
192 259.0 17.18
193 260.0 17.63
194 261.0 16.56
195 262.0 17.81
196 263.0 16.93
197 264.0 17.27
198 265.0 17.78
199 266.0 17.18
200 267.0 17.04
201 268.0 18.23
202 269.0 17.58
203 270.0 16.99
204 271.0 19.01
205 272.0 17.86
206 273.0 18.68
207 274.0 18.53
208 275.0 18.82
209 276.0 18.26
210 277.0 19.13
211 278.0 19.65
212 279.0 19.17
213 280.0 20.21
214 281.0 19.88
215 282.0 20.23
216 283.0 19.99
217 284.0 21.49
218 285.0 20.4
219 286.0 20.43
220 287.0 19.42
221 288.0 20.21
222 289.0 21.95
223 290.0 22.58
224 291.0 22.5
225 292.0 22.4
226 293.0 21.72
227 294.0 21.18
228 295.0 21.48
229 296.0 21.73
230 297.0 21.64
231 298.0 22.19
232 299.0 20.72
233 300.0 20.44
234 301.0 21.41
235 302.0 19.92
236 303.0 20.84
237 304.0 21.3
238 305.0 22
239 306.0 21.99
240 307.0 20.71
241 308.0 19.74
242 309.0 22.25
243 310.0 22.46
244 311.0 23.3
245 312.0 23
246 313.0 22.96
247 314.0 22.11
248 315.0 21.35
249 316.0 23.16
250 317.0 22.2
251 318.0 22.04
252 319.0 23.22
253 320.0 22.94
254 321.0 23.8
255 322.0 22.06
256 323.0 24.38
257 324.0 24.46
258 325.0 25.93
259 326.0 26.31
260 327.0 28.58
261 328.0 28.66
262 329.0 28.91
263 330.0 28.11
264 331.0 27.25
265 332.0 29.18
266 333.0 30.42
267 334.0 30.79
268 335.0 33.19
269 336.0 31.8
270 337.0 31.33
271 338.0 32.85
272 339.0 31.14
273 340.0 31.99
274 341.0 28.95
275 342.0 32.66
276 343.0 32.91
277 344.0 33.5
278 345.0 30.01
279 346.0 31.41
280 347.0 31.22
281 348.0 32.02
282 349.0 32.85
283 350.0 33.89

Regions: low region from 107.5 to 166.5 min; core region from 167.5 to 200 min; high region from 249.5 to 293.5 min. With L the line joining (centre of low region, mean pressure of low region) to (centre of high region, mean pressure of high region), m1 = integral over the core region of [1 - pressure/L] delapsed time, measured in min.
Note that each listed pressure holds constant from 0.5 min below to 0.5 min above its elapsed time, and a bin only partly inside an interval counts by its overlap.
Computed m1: 2.6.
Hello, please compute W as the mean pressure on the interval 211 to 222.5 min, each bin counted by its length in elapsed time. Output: 11.2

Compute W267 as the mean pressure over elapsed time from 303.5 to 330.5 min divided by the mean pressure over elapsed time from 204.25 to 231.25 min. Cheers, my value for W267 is 1.84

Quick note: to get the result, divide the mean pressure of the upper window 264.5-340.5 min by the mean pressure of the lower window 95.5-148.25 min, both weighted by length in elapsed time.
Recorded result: 1.20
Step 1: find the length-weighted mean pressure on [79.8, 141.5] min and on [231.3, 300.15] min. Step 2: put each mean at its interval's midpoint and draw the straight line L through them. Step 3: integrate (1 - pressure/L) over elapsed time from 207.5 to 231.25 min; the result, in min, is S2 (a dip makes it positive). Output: 6.9 min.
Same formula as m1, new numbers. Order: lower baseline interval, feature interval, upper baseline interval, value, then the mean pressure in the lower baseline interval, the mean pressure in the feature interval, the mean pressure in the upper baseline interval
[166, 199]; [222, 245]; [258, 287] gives 1.7 min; 17.4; 16.8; 18.6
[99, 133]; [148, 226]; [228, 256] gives 6.7 min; 17.7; 15.8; 16.9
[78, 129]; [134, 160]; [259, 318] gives -3.9 min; 17.4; 20.8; 20.2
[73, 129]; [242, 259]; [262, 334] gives 3.0 min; 17.3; 16.9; 21.7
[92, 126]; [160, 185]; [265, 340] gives 3.3 min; 17.6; 16.8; 22.7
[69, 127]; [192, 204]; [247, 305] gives 0.9 min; 17.2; 16.9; 19.1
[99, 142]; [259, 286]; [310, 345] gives 6.9 min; 18.6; 18.6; 27.2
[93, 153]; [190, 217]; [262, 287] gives 7.3 min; 19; 13.8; 18.8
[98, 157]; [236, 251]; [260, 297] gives 1.9 min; 19.1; 16.9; 19.5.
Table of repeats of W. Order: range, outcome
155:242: 15.7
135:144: 22.7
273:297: 20.5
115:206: 18.2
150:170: 17.3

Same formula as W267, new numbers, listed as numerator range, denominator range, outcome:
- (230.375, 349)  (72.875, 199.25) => 1.21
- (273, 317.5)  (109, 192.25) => 1.14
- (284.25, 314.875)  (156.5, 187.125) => 1.27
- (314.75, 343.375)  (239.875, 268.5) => 1.62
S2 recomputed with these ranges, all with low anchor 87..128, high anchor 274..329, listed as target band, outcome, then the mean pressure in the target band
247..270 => 4.17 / 17.2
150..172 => 1.79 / 17.3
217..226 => 2.80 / 13.9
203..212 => 4.06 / 10.9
